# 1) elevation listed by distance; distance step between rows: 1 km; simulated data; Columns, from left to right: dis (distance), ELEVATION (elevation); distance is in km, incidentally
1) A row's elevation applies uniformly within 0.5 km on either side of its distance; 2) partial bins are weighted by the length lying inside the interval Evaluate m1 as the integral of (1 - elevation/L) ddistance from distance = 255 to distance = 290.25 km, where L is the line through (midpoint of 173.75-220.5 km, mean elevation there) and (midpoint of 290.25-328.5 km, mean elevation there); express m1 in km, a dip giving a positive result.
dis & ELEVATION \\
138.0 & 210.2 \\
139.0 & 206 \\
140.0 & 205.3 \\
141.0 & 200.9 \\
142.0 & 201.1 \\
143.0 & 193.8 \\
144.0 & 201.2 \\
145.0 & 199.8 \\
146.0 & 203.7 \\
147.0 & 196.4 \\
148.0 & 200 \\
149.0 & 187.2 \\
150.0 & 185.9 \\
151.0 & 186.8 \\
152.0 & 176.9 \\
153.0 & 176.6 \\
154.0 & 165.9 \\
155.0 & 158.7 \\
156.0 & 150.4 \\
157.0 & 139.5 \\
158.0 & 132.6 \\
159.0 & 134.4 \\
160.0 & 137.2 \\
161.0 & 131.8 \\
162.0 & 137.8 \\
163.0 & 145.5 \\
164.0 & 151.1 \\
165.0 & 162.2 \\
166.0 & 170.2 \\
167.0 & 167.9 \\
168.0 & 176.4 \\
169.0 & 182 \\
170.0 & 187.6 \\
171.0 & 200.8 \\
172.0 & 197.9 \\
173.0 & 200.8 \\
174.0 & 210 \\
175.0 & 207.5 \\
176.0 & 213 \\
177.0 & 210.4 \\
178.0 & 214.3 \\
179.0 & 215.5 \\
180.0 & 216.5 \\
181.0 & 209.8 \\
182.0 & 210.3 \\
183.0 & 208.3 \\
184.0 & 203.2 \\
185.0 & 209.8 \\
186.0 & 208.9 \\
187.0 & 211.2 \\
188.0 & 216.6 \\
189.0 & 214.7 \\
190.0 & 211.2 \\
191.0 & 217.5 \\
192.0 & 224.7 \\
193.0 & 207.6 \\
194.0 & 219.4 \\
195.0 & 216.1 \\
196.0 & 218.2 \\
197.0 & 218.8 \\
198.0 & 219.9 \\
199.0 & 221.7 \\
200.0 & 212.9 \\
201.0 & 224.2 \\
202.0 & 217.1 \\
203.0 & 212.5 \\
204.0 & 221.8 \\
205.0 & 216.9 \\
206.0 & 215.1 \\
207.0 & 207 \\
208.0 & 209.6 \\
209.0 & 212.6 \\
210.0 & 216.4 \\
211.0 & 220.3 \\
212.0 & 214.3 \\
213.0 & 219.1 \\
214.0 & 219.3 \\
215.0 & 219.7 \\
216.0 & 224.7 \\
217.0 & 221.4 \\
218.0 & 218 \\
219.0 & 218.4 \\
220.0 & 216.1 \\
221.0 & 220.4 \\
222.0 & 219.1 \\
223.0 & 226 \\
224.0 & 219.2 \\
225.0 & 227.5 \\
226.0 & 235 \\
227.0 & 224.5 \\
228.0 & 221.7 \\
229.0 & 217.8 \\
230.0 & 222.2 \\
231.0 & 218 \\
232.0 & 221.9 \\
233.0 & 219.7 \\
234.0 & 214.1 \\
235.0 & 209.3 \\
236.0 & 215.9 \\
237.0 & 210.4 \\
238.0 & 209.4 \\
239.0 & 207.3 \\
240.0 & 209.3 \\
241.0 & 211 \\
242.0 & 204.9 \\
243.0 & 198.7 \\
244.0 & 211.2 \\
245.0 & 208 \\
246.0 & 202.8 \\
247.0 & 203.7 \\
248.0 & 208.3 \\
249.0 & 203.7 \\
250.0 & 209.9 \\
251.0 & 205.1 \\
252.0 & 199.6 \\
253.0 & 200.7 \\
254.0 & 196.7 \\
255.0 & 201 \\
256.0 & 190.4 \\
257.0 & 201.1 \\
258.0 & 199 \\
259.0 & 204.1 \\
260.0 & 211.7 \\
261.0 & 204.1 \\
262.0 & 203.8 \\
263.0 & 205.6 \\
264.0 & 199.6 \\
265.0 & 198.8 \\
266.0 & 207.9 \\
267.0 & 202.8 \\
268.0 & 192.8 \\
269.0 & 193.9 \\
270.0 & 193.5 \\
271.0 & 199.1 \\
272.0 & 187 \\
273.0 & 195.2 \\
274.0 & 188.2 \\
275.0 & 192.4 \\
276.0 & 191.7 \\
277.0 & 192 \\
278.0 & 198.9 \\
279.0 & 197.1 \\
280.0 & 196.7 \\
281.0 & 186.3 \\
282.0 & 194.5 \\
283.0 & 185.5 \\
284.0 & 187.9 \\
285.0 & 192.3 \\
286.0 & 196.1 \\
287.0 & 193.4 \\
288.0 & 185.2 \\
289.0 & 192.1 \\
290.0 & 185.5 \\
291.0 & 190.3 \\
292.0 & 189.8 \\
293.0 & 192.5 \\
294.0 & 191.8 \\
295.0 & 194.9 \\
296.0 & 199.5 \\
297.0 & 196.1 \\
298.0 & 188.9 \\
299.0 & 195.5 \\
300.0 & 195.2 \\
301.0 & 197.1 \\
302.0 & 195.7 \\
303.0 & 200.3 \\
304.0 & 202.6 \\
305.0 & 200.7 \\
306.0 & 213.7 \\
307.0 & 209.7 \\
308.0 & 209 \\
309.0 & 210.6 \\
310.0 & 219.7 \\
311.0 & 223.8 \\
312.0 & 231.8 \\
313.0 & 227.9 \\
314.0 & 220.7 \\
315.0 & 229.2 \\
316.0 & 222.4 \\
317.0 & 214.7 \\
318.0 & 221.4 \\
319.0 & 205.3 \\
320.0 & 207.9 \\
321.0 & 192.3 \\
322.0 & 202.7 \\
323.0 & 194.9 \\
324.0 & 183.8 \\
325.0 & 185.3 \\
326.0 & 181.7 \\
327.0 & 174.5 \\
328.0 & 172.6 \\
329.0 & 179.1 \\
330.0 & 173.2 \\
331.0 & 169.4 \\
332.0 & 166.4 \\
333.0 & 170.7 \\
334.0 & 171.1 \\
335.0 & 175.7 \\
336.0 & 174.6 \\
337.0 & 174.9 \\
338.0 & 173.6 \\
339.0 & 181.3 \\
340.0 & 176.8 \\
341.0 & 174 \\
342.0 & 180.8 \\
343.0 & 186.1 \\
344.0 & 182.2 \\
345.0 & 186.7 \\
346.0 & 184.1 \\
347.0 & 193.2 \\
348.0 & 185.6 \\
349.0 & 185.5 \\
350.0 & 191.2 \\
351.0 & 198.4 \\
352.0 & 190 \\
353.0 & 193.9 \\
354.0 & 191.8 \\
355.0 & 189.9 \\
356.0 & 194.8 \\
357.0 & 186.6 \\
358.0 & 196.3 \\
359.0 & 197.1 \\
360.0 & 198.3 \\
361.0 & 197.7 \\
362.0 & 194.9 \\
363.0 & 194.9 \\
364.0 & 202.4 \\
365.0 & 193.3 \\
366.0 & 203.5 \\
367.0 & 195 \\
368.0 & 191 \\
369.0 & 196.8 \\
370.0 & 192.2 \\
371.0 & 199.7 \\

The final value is 1.8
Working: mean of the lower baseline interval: 215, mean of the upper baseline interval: 202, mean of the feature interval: 196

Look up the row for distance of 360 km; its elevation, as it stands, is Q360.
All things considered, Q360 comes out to 198.3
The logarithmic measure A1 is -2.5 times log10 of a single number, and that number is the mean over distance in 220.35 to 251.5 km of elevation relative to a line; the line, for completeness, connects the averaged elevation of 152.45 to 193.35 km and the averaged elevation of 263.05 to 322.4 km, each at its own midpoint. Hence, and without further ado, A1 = -0.11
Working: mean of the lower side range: 186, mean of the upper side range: 200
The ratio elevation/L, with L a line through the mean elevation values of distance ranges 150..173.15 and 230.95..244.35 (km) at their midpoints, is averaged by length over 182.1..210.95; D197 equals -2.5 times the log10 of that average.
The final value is -0.16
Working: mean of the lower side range 164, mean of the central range 215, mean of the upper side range 211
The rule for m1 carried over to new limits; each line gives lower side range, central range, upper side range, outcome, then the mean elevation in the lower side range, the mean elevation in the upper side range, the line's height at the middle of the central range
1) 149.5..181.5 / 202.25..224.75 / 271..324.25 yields -3.9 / 177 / 200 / 185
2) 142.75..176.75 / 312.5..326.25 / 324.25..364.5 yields -1.8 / 176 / 184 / 183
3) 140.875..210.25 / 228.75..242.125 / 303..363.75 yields -1.3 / 195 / 194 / 195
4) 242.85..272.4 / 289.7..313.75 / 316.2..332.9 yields -1.2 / 202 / 189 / 193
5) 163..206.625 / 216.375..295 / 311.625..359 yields -2.2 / 206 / 190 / 198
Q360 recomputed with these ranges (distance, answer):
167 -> 167.9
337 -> 174.9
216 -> 224.7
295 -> 194.9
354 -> 191.8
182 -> 210.3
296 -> 199.5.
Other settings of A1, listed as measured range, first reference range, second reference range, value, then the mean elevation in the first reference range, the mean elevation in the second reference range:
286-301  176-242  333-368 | 0.038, 216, 188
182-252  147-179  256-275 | -0.148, 175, 199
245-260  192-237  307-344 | 0.039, 218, 193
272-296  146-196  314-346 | -0.025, 189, 187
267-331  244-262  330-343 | -0.059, 203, 175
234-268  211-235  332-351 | 0.033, 221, 181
